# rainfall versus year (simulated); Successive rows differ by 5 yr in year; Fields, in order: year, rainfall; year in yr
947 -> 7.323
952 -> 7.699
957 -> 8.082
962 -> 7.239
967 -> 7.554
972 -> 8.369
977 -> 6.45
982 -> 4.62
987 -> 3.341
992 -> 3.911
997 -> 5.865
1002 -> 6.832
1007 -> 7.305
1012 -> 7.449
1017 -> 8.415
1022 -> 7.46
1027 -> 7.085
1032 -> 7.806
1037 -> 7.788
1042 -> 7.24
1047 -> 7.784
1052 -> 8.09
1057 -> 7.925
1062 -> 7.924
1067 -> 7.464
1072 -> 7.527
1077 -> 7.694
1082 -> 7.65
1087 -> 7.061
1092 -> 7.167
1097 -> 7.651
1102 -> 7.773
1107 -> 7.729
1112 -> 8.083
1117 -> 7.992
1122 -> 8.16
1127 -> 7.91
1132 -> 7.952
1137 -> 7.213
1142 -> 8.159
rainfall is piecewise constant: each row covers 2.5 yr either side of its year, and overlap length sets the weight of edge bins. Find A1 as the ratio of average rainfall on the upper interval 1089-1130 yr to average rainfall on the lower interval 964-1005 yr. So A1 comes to 1.32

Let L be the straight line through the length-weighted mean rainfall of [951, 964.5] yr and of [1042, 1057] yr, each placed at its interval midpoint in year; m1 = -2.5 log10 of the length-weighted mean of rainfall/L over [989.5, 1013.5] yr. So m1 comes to 0.24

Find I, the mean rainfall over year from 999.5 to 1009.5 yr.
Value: 7.07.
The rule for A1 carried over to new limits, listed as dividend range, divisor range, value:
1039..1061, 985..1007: 1.47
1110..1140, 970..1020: 1.26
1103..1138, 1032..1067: 1.02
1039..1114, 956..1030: 1.15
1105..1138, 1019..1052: 1.04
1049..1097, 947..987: 1.10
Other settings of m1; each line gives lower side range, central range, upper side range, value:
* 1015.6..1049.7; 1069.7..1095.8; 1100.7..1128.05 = 0.056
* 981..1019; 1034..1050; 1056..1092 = -0.112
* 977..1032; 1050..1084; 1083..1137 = -0.089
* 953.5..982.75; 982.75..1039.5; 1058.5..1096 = 0.117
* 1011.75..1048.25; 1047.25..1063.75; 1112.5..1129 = -0.029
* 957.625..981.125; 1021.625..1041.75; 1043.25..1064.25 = 0.031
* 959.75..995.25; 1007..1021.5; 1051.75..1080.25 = -0.163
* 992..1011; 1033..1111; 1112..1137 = -0.057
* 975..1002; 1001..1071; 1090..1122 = -0.245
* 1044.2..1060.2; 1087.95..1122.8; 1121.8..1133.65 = 0.030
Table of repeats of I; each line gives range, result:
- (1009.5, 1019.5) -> 7.93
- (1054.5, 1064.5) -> 7.92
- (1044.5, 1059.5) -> 7.93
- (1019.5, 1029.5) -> 7.27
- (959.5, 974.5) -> 7.72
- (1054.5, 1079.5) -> 7.71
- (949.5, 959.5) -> 7.89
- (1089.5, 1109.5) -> 7.58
